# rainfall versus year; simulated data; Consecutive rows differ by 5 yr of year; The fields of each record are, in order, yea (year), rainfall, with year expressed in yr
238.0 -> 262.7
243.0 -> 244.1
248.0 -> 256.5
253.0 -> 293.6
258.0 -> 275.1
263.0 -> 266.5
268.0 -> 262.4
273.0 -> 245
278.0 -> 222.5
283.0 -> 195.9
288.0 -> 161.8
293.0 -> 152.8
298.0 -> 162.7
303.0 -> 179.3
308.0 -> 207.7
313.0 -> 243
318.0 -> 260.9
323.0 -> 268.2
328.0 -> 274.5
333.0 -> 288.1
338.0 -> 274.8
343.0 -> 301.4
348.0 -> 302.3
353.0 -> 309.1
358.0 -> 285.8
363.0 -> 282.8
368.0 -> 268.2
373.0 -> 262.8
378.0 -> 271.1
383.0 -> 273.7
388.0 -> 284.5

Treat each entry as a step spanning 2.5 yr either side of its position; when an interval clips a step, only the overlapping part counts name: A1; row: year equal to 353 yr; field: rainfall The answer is 309.1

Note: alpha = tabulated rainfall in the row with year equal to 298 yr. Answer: 162.7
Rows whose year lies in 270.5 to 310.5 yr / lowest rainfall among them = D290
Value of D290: 152.8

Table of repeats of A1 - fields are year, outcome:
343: 301.4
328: 274.5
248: 256.5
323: 268.2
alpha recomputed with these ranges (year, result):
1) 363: 282.8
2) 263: 266.5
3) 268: 262.4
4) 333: 288.1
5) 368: 268.2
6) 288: 161.8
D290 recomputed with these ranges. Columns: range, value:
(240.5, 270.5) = 244.1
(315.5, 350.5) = 260.9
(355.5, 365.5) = 282.8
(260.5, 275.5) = 245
